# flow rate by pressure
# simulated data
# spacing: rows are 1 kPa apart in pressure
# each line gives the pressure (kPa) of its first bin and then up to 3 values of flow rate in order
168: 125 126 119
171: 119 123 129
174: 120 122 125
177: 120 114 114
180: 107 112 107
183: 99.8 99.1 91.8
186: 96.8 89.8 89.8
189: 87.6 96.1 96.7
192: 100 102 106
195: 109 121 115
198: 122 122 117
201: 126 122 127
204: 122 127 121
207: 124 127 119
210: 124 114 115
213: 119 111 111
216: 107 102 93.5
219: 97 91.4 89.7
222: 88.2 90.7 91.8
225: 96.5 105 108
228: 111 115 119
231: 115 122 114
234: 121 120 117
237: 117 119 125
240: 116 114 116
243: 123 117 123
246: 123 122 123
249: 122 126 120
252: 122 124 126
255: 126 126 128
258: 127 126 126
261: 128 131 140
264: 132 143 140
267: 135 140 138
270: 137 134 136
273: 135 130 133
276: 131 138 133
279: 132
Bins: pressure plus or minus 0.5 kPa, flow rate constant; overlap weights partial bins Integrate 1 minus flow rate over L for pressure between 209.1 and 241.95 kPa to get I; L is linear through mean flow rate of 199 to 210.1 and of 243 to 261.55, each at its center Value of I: 3.7 kPa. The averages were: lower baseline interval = 123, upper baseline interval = 124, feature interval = 110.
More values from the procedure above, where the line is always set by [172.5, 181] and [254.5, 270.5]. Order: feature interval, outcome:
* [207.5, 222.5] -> 2.10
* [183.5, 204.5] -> 2.40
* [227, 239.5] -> 1.01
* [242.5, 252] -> 0.59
